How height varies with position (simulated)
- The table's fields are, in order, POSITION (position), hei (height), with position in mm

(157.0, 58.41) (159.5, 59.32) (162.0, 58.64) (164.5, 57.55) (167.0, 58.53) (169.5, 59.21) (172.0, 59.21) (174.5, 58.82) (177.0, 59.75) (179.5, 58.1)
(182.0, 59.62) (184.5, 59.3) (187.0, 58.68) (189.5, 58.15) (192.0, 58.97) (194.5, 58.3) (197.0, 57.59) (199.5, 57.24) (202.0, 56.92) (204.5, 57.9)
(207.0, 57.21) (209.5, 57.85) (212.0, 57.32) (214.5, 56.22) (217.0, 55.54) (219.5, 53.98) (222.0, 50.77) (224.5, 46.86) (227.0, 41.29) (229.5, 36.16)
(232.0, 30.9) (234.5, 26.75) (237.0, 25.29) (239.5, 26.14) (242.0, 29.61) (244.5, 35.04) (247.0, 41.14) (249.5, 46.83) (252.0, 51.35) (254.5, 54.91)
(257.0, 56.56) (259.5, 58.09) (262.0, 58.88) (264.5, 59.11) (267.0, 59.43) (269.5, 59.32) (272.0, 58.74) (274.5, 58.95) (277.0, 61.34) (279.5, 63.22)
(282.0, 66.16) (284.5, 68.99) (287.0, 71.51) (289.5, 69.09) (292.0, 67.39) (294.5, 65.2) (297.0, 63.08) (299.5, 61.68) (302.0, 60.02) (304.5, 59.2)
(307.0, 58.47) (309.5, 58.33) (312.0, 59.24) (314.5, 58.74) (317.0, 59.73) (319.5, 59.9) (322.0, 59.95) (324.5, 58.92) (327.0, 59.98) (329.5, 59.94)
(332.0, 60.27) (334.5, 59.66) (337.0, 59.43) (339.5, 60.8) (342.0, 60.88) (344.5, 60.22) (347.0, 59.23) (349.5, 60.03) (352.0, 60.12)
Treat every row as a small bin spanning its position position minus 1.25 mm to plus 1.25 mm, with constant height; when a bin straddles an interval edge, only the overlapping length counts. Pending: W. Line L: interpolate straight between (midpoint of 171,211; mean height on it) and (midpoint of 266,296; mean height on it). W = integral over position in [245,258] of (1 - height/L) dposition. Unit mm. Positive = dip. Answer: 2.7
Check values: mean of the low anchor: 58.3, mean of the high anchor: 64.1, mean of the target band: 49.2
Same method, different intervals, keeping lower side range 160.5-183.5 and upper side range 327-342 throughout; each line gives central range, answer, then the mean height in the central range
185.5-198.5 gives 0.1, 58.3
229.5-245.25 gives 8.0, 29.3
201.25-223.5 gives 1.2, 55.8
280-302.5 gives -2.4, 66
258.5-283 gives -0.3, 60.3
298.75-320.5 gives 0.2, 59.4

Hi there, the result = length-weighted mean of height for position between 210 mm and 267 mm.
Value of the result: 45.9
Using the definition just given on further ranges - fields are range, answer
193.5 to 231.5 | 52.9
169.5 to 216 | 58.2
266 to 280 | 60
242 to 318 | 58.5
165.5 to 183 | 59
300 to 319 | 59.2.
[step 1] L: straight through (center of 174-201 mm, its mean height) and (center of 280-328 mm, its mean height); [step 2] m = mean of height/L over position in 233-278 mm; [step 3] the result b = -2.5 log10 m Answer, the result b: 0.26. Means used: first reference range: 58.6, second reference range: 62.4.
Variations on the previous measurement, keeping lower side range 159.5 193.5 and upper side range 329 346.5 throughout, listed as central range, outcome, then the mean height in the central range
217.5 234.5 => 0.36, 42.6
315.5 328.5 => 0.01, 59.7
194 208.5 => 0.03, 57.5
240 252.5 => 0.45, 39.3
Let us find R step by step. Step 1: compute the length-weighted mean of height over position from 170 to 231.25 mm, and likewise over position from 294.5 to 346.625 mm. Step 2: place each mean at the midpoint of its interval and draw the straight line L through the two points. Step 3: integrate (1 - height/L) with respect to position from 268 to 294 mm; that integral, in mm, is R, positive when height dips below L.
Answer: -2.6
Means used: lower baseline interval 55.3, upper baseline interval 60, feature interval 64.4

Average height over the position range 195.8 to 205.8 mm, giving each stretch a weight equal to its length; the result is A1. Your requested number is 57.4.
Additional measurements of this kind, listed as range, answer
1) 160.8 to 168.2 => 58.2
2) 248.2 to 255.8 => 51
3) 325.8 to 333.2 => 60.1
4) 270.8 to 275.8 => 58.9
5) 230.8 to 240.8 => 27.3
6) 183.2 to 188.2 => 59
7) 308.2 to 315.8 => 58.8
